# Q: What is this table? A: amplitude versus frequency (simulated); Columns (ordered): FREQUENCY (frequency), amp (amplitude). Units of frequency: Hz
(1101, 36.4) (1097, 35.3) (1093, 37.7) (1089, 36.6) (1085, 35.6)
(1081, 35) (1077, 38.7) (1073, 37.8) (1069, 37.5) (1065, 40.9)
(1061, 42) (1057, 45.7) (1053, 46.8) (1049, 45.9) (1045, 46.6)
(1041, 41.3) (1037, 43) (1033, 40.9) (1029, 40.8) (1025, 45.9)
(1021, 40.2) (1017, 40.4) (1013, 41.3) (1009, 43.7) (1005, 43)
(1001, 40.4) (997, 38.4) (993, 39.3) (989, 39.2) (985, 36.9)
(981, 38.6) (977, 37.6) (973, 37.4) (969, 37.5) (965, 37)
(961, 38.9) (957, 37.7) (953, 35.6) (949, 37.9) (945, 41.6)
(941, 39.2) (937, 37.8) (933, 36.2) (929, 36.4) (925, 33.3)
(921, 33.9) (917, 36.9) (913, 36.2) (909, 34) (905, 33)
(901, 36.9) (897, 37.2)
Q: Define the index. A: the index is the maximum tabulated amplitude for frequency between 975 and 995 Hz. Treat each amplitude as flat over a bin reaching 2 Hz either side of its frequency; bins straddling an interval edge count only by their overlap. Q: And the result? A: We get 39.3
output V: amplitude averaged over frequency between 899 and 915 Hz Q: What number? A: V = 35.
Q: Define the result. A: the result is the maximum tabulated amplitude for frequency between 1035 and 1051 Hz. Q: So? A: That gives 46.6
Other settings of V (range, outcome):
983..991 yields 38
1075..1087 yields 36.4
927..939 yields 36.8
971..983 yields 37.9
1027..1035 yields 40.8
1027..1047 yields 42.5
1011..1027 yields 41.9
